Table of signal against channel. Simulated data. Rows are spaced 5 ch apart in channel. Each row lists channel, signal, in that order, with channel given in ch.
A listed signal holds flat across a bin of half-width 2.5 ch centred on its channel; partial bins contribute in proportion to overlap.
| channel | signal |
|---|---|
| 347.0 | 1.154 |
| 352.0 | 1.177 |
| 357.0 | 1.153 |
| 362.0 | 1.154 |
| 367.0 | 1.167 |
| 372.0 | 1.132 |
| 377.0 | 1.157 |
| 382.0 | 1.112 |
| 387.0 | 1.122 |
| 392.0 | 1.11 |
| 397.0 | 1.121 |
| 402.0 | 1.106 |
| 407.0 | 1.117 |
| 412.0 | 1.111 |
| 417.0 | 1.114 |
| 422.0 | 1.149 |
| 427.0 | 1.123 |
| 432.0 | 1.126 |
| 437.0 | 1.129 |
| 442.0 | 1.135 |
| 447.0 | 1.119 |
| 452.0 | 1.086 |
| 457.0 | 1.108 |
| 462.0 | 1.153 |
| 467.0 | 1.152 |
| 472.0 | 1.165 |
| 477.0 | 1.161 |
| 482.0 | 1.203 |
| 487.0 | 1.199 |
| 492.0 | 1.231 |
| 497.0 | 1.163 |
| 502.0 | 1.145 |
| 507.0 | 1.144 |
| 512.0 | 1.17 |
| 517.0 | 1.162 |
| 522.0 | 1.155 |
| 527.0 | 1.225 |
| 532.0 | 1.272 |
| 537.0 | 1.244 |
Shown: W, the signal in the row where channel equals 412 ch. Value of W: 1.111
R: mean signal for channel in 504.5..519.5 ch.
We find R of 1.16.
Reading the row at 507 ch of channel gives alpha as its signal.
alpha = 1.144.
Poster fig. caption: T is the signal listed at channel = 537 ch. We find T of 1.244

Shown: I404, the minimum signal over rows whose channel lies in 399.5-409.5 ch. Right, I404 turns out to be 1.106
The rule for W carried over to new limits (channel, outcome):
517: 1.162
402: 1.106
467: 1.152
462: 1.153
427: 1.123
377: 1.157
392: 1.11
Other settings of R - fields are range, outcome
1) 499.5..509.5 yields 1.14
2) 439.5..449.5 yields 1.13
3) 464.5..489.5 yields 1.18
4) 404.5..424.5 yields 1.12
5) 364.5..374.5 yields 1.15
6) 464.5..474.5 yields 1.16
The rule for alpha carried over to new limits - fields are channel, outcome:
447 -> 1.119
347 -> 1.154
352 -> 1.177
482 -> 1.203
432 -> 1.126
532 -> 1.272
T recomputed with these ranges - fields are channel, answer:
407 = 1.117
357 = 1.153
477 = 1.161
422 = 1.149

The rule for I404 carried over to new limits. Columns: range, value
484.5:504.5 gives 1.145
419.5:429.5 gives 1.123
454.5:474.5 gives 1.108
